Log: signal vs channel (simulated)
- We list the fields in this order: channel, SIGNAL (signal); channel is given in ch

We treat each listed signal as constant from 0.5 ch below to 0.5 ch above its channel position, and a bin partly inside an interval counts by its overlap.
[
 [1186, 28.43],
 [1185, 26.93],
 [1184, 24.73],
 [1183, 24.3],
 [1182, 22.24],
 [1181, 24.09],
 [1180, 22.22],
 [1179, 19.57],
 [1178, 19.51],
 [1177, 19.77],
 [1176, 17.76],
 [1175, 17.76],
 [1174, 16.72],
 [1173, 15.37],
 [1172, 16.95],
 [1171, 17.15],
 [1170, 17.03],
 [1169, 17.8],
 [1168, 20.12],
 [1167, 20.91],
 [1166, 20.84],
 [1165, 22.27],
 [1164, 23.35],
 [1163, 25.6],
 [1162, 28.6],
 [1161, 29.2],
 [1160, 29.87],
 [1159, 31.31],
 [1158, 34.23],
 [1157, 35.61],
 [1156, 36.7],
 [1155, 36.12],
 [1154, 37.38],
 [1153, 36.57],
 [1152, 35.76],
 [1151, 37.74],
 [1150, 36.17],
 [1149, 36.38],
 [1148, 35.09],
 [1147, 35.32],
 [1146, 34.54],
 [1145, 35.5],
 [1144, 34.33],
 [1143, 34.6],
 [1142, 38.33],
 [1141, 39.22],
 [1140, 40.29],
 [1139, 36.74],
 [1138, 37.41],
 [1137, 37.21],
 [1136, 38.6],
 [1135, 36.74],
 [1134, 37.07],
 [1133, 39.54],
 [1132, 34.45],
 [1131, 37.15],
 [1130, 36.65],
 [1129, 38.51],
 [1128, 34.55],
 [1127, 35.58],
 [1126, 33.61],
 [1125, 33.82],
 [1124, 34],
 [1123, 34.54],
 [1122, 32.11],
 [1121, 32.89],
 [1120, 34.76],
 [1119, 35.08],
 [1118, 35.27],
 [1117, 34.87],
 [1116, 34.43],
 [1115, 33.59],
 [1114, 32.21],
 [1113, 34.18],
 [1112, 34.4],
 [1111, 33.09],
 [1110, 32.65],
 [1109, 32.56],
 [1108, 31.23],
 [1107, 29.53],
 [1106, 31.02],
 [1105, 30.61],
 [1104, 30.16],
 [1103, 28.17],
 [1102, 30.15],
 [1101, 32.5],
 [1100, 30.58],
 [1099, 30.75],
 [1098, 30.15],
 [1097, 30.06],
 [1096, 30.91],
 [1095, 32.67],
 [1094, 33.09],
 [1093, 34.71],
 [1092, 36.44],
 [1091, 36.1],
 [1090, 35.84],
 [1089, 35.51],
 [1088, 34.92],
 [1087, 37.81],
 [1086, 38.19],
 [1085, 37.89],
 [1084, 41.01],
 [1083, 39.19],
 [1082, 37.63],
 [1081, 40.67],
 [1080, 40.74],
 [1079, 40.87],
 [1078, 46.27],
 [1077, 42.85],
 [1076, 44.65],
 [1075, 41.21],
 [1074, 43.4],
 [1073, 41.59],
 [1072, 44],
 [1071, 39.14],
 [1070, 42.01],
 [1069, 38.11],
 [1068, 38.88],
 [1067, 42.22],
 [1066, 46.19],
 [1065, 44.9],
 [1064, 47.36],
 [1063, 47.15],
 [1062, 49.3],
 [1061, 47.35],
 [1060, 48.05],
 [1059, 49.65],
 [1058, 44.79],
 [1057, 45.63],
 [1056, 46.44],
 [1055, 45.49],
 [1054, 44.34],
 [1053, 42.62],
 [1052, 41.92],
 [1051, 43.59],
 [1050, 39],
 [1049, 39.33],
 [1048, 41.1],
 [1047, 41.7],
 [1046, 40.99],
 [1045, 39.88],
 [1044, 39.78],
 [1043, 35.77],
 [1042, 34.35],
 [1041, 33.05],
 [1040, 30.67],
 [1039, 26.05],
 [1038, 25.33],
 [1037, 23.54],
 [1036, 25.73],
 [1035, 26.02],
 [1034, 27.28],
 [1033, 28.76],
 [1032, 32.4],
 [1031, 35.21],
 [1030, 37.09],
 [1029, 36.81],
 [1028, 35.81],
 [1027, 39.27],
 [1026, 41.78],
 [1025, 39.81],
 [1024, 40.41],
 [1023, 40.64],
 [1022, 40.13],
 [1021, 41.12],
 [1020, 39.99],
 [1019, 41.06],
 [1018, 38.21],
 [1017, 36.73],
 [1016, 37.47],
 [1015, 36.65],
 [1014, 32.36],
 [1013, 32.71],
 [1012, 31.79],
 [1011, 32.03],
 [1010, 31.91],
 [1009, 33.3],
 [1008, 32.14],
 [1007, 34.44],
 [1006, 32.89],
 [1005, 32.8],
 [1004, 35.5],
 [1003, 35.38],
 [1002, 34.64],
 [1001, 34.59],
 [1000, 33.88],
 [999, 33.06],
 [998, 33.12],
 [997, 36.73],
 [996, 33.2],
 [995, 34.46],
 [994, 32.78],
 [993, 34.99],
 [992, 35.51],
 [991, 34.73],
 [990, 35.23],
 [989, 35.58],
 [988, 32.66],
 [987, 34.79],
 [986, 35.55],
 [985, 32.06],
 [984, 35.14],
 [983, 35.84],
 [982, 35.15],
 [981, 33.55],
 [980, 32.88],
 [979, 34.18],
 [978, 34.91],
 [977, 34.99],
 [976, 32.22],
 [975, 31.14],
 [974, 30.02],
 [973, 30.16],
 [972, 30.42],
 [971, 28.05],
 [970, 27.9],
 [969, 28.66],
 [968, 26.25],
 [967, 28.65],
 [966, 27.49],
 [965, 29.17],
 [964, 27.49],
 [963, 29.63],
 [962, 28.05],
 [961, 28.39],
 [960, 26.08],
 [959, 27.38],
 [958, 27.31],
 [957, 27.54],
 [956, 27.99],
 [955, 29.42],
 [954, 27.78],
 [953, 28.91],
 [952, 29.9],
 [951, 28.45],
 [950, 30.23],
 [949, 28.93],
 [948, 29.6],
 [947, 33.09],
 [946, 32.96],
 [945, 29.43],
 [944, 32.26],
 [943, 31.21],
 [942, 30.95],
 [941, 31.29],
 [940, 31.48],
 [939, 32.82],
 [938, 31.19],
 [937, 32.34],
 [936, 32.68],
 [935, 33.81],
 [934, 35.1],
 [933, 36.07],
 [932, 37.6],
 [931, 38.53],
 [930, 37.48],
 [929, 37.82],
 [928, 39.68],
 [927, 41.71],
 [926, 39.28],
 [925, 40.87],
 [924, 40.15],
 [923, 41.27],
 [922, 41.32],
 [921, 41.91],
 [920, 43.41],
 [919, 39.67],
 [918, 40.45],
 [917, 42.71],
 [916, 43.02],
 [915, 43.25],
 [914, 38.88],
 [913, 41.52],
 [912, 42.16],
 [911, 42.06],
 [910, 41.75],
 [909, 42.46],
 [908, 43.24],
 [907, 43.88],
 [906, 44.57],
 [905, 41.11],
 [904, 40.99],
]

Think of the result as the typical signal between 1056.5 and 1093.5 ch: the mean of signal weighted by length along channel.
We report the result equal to 41.7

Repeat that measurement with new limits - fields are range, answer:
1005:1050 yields 35.1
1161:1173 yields 21.1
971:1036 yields 34.5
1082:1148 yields 34.6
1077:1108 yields 34.9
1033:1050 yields 33.2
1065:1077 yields 42.1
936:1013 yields 31.7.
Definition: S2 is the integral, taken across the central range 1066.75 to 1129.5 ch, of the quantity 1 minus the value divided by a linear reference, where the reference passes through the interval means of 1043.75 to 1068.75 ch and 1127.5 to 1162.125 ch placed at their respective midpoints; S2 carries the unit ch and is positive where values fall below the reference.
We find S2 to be 7.0 ch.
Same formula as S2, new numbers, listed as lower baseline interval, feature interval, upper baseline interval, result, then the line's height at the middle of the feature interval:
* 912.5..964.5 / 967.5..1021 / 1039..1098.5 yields 4.4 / 36.8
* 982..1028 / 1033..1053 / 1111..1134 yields 0.4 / 35.3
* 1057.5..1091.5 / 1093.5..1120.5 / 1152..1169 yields 3.5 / 37.1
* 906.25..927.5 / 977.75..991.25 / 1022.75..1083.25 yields 2.1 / 40.7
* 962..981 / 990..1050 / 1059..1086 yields 2.1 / 36.3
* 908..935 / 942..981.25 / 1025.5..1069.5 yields 9.9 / 39.9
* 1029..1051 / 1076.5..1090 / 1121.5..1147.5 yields -1.7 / 34.9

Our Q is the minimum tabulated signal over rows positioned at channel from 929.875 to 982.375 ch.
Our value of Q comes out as 26.08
